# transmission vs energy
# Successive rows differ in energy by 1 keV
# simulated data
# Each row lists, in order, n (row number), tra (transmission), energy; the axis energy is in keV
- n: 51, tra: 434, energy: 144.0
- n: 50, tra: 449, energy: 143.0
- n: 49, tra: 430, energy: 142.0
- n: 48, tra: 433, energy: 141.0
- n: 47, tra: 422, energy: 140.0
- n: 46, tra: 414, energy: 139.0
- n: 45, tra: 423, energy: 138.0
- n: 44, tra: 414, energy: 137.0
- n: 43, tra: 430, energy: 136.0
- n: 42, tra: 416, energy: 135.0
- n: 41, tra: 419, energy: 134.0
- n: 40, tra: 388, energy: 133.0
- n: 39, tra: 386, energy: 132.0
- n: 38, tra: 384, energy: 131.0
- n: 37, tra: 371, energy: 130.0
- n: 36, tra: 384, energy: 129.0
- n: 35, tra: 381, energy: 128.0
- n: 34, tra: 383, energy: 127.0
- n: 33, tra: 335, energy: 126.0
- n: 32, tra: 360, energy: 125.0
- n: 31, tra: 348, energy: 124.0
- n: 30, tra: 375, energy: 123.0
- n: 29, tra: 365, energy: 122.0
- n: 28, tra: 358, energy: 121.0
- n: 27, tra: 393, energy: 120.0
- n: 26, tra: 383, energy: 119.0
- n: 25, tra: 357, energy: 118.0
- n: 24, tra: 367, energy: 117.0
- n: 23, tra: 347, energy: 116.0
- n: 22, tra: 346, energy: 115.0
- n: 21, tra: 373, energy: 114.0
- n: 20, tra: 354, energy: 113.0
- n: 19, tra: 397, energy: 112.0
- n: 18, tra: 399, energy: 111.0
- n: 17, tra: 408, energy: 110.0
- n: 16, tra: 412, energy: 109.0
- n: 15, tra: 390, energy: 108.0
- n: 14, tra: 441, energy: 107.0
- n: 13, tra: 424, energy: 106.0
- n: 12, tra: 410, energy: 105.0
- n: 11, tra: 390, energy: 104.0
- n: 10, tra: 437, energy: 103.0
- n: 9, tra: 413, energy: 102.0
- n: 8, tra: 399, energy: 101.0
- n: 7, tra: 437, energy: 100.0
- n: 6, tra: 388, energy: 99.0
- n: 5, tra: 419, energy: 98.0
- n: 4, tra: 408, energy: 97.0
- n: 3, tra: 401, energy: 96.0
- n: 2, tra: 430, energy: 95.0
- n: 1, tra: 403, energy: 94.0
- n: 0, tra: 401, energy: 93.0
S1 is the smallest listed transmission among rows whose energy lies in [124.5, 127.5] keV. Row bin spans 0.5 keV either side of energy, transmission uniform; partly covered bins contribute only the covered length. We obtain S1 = 335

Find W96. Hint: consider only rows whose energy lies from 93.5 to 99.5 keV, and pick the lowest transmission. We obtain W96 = 388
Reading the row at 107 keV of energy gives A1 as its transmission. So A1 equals 441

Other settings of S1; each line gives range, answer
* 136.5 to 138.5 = 414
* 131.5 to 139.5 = 386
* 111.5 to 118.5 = 346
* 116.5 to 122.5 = 357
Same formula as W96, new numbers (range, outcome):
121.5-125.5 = 348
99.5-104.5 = 390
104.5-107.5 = 410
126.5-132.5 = 371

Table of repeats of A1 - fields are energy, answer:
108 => 390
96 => 401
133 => 388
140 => 422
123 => 375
